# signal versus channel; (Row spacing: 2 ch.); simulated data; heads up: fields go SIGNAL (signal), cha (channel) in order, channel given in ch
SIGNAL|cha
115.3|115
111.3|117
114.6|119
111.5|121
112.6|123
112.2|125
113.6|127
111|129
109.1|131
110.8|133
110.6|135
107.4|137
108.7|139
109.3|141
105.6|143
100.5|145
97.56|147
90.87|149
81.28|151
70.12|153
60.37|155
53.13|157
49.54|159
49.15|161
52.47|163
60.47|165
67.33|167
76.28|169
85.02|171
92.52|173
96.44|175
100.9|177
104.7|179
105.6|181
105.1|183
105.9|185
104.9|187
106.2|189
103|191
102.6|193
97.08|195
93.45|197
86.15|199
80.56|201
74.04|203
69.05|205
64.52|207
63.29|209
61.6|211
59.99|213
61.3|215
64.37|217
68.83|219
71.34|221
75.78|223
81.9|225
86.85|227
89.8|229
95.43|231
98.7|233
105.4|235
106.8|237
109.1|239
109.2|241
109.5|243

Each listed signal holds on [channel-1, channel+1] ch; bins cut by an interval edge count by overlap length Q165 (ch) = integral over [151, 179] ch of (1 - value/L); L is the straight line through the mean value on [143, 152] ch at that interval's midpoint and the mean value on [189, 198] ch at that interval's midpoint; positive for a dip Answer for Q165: 7.1 ch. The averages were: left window 94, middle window 71.9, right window 99.8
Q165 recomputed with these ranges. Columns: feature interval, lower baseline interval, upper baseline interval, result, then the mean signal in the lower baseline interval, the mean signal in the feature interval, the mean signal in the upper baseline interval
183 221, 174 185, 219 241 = 6.4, 103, 81.8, 91.8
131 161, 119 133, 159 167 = -2.4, 112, 89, 55.1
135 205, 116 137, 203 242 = 6.7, 112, 87.8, 81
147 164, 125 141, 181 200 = 6.6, 110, 65.4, 101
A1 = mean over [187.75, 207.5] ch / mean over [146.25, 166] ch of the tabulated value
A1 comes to 1.34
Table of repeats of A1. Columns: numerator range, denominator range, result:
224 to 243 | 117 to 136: 0.88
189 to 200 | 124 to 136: 0.88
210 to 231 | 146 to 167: 1.10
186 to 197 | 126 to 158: 1.06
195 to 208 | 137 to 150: 0.77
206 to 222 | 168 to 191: 0.65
